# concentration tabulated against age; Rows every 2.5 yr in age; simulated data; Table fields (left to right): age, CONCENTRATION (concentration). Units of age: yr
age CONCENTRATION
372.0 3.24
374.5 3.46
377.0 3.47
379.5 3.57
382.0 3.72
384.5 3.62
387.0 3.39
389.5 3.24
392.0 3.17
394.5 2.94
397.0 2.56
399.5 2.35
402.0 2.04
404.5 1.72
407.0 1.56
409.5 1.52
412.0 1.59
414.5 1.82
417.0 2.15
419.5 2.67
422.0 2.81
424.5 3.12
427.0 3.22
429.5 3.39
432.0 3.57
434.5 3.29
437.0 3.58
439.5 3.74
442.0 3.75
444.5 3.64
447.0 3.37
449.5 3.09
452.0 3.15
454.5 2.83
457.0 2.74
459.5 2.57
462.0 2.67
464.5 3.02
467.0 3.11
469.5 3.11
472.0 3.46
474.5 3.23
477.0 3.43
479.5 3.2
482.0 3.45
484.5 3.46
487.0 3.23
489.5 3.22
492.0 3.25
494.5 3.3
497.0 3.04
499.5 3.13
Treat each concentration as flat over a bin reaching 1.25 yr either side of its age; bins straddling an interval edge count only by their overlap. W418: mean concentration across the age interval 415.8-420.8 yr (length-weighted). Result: 2.42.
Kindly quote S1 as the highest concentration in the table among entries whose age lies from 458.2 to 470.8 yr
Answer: 3.11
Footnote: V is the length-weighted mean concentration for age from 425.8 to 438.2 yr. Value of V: 3.41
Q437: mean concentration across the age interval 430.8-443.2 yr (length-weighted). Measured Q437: 3.59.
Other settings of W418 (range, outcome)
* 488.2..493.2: 3.23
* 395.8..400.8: 2.45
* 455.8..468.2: 2.82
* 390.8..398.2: 2.89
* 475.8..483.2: 3.36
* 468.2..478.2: 3.31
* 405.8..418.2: 1.73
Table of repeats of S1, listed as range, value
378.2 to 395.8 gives 3.72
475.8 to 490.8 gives 3.46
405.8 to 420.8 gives 2.67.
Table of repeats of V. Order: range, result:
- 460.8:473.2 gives 3.07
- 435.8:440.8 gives 3.66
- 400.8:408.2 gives 1.77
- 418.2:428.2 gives 2.95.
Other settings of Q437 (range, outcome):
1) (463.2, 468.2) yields 3.06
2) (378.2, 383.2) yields 3.64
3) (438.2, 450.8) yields 3.52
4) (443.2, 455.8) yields 3.22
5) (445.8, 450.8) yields 3.23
